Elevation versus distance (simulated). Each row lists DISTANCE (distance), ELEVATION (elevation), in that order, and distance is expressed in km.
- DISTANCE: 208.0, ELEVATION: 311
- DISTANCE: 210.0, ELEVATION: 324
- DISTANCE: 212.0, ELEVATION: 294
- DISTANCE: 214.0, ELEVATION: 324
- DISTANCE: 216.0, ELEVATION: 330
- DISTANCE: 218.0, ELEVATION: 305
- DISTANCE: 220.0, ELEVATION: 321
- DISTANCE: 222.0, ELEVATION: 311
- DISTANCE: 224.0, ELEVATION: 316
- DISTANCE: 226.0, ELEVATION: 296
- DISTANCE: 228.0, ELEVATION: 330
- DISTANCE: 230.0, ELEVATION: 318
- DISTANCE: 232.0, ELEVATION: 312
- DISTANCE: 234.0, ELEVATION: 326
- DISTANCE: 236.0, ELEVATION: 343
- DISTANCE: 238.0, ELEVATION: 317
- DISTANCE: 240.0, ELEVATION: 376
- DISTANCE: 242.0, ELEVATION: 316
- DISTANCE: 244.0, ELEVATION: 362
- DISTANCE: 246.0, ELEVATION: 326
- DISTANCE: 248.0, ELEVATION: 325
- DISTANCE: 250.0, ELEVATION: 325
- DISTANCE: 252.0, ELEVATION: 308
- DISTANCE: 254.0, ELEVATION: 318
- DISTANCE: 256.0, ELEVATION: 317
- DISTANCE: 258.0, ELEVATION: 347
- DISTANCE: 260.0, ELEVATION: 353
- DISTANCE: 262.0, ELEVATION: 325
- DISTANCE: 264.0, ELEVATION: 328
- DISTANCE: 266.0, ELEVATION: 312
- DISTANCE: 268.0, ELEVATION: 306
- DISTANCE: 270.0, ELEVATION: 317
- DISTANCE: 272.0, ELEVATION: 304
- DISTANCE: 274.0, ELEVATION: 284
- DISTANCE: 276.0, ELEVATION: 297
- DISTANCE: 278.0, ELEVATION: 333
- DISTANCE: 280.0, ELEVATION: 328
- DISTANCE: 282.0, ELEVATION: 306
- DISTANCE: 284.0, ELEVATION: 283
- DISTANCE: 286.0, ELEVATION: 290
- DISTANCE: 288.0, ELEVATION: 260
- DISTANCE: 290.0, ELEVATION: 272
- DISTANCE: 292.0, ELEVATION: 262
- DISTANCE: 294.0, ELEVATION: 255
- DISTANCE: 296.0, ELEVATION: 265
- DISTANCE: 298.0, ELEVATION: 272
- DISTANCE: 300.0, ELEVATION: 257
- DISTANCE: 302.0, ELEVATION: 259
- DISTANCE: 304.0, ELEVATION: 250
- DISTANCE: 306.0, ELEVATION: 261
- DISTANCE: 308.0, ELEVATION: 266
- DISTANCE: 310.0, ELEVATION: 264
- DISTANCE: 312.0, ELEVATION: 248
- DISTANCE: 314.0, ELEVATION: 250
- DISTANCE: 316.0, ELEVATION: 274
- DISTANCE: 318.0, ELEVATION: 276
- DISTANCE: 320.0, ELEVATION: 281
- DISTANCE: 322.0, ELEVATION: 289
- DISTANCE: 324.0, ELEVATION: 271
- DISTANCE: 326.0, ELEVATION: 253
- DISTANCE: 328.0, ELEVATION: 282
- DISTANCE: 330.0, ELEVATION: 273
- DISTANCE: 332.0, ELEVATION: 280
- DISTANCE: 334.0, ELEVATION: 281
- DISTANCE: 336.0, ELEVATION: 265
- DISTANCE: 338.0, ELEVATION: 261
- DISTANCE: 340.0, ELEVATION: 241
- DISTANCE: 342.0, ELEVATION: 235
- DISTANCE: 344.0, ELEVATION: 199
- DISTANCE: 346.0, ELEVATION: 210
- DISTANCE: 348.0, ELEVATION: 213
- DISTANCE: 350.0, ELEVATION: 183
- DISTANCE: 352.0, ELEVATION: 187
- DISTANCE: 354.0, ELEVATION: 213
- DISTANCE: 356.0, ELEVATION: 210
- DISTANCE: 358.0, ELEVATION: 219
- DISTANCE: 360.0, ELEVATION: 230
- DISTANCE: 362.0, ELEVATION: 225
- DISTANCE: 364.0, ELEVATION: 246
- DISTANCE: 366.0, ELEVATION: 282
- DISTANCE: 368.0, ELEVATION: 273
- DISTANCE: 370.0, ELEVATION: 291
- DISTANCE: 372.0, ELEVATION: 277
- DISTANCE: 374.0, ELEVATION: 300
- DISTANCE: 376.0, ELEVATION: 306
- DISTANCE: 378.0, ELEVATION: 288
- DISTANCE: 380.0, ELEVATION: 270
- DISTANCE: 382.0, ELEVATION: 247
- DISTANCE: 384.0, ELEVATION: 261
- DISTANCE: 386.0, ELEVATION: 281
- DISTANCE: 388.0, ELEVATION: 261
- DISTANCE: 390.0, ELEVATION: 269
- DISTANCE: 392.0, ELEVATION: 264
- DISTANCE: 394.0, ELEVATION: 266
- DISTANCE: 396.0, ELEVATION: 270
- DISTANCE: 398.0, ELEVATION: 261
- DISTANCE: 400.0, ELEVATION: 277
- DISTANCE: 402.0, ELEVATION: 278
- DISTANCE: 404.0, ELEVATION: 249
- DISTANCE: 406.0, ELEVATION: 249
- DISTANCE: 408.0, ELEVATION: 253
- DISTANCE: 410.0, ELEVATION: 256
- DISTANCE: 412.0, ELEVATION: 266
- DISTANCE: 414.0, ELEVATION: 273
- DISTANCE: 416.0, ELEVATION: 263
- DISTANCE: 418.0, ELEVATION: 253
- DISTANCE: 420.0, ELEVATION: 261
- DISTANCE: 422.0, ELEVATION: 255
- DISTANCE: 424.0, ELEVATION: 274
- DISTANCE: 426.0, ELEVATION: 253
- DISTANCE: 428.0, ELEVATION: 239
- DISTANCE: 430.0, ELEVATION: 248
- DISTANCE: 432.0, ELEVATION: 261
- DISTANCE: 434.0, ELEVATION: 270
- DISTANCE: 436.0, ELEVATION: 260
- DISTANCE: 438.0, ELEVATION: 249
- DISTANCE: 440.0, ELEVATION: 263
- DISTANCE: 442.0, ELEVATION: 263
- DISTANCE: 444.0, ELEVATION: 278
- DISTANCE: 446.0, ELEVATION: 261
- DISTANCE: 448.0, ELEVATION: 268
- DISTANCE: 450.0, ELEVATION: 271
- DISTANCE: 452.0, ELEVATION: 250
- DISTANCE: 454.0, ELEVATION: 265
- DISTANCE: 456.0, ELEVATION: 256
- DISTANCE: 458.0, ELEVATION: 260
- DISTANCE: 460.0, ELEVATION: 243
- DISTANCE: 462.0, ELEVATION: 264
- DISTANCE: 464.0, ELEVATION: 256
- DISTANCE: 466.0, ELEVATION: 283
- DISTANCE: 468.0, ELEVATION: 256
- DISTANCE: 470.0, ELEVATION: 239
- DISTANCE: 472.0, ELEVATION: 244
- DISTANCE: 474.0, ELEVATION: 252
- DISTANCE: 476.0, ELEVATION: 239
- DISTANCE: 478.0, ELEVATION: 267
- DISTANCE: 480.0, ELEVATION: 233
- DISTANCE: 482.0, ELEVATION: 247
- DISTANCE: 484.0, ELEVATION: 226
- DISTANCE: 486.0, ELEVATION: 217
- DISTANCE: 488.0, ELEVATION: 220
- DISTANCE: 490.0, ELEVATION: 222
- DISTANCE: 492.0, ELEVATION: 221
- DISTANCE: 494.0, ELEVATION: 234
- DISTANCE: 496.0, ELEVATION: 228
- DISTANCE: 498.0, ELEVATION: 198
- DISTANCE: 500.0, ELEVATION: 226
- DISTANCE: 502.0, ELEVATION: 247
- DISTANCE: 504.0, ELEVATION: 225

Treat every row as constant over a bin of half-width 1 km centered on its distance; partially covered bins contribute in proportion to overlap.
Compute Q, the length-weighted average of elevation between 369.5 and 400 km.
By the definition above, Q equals 274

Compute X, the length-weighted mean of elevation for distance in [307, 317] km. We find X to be 260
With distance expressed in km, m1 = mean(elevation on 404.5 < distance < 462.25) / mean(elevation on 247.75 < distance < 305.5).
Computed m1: 0.87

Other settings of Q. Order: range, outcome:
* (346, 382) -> 247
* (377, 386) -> 268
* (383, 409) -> 265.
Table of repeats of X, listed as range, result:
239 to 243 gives 346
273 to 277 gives 290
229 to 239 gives 323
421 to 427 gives 261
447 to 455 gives 264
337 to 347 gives 229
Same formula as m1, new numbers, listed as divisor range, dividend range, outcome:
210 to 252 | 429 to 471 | 0.80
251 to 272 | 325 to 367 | 0.74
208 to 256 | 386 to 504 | 0.78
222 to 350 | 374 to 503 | 0.88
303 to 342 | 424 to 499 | 0.94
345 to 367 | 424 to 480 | 1.17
